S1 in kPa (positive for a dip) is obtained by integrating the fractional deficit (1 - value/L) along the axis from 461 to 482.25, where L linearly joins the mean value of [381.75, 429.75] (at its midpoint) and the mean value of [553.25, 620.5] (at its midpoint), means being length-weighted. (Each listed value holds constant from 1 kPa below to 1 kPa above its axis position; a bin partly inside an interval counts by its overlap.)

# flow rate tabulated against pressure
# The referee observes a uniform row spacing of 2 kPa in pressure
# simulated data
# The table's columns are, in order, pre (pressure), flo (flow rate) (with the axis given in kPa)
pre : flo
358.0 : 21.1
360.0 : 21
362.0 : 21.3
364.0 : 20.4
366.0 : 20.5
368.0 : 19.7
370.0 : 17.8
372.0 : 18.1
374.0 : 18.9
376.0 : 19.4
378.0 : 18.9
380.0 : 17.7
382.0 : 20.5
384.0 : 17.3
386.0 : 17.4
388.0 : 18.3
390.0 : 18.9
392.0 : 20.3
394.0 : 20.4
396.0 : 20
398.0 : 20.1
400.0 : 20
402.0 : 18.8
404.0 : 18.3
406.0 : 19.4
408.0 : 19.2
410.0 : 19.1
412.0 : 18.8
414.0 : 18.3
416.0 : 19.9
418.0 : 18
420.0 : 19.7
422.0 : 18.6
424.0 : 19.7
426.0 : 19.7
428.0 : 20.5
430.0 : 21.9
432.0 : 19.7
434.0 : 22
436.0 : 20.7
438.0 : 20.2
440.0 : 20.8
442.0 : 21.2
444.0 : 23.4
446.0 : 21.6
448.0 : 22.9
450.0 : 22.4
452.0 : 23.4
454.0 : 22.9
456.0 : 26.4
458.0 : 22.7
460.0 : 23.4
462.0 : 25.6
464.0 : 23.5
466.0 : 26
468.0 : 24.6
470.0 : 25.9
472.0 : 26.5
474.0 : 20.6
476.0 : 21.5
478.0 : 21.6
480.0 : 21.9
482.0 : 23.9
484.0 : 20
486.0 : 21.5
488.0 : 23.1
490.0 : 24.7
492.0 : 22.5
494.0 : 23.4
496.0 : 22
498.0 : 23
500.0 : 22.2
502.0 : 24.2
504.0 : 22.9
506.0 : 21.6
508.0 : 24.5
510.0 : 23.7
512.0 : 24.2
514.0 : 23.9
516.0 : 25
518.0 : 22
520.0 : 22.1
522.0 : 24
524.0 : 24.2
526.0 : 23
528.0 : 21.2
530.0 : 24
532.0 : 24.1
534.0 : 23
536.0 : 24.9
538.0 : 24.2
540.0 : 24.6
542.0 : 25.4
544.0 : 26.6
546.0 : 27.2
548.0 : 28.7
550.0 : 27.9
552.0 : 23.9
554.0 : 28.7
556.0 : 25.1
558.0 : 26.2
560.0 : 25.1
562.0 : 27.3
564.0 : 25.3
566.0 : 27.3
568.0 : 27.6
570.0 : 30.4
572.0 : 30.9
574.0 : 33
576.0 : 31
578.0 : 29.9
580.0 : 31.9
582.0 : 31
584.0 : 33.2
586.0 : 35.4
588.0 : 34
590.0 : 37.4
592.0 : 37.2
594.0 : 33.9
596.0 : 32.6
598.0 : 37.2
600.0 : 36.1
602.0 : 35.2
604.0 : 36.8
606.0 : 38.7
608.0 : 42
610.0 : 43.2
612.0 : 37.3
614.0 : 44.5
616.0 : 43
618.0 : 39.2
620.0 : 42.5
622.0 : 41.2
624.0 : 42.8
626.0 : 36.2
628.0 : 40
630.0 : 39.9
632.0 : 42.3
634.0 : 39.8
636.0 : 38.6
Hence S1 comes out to 0.62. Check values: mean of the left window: 19.2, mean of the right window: 33.8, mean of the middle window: 23.8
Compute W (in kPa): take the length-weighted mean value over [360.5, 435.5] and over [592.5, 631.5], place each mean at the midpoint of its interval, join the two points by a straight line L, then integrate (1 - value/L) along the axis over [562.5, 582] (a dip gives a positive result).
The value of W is 3.2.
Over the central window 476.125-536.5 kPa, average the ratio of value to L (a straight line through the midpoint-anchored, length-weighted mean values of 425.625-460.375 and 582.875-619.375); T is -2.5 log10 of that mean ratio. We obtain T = 0.22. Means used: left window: 22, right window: 37.6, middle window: 23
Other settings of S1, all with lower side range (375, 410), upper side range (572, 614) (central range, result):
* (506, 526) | 3.8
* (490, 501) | 1.9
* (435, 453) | 1.1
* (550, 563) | 2.5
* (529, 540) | 2.4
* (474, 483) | 1.4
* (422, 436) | 1.0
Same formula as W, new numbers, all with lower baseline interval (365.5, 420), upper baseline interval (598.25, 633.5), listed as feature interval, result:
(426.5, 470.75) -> 2.8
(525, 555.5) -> 7.2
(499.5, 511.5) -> 2.6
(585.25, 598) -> 0.8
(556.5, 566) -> 2.4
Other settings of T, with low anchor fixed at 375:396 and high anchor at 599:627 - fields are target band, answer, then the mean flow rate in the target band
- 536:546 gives 0.295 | 25.4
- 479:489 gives 0.259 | 22.1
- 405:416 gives 0.119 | 19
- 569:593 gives 0.126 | 32.9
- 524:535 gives 0.358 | 23.2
